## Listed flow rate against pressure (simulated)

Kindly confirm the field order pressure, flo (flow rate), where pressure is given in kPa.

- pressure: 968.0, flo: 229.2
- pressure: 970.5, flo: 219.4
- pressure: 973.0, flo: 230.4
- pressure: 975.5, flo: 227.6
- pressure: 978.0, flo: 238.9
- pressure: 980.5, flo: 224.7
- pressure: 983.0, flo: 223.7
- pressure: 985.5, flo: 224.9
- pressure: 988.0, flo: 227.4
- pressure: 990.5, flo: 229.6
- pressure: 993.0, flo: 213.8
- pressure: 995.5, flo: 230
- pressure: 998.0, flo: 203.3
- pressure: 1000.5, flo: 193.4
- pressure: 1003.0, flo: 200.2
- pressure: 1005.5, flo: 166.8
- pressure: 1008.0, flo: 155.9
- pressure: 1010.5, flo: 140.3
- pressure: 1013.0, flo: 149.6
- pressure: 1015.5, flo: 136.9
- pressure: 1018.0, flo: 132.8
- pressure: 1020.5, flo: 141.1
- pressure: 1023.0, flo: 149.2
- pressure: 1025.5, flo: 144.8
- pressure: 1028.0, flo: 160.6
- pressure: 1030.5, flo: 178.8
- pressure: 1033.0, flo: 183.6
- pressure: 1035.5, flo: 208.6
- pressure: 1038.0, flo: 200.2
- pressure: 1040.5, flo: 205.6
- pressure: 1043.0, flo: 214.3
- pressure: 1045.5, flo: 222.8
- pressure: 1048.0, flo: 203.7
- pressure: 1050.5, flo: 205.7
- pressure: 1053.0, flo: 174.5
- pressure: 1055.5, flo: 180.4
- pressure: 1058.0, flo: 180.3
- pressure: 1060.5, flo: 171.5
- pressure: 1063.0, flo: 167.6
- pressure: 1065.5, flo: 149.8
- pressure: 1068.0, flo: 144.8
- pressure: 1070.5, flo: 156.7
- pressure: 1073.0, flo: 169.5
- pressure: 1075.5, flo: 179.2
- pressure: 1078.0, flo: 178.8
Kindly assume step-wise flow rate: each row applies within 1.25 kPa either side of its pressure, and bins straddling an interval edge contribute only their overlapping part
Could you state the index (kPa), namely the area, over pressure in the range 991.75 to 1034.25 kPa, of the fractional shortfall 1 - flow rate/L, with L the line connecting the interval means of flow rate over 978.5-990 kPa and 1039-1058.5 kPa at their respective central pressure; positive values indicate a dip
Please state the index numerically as 8.9 kPa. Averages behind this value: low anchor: 226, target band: 169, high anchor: 199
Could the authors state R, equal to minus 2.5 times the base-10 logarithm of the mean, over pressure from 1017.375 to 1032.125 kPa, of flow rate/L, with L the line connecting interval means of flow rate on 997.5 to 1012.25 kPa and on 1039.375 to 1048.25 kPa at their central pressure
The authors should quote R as 0.260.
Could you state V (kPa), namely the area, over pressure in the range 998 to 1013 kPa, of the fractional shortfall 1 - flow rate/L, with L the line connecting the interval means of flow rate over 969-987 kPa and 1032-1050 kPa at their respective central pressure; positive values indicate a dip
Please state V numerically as 3.2 kPa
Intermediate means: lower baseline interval 227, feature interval 172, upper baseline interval 206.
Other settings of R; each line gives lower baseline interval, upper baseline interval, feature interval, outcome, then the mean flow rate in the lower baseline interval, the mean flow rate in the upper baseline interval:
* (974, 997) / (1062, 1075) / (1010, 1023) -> 0.39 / 227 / 159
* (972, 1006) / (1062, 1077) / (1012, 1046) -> 0.10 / 218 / 161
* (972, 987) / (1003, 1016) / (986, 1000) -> -0.13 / 228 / 155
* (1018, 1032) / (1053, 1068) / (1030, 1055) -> -0.24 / 153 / 168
